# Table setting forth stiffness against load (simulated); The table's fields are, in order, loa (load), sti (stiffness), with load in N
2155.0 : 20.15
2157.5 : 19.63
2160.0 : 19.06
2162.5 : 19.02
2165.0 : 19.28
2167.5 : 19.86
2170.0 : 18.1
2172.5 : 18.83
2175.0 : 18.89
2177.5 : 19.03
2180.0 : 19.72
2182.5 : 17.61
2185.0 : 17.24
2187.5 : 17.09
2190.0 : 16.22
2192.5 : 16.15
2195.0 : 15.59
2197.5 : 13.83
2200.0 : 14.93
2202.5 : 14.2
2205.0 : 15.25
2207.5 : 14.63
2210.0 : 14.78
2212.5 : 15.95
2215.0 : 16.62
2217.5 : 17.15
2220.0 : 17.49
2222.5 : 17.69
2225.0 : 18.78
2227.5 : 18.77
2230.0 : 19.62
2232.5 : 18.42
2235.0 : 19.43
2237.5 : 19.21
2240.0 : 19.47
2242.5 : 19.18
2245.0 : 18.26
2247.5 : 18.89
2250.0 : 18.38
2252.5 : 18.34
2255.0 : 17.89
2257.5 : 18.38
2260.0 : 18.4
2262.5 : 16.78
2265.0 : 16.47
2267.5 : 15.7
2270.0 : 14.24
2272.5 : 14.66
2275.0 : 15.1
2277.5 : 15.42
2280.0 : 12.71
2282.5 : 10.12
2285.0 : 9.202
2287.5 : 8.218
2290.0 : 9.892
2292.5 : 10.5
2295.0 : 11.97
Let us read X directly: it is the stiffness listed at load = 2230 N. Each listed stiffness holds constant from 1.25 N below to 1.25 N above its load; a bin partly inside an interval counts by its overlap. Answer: 19.62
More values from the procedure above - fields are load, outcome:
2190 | 16.22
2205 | 15.25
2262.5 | 16.78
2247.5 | 18.89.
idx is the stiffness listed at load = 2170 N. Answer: 18.1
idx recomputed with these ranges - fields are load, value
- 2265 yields 16.47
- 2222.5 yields 17.69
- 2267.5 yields 15.7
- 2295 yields 11.97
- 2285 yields 9.202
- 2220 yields 17.49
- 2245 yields 18.26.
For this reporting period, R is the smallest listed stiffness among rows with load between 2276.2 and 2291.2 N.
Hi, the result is 8.218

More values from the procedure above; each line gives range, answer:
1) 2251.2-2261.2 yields 17.89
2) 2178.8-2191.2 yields 16.22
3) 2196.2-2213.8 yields 13.83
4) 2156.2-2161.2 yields 19.06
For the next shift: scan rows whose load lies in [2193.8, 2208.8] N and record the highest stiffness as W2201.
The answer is 15.59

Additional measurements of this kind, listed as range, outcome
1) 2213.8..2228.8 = 18.78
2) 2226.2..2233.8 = 19.62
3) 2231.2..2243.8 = 19.47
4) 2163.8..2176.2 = 19.86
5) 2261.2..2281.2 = 16.78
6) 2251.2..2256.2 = 18.34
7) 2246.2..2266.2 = 18.89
